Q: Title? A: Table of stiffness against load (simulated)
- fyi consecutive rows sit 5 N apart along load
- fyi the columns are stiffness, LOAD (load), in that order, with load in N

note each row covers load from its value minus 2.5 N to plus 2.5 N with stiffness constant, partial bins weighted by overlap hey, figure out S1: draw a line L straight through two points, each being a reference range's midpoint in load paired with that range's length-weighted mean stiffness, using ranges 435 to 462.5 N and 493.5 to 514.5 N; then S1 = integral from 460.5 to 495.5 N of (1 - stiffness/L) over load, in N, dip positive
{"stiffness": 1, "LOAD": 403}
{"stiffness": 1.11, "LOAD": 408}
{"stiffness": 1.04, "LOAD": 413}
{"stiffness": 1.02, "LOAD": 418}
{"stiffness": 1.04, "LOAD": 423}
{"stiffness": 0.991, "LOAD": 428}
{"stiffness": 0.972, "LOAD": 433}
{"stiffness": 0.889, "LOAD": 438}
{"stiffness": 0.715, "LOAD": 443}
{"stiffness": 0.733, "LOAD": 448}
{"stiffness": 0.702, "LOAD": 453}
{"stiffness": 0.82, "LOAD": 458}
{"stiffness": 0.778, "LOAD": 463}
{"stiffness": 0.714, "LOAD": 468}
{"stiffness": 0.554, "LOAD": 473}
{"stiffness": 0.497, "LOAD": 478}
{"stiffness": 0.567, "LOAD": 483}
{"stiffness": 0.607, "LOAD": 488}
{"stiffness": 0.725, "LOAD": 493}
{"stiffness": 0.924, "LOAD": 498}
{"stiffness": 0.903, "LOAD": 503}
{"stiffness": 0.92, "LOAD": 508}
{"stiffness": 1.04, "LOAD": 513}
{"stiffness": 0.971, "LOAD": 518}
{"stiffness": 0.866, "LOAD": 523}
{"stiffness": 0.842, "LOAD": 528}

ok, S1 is 8.9 N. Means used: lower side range 0.776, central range 0.635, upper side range 0.921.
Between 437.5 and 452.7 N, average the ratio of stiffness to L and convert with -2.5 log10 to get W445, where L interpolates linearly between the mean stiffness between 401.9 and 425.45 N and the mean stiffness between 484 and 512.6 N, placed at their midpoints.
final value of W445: 0.26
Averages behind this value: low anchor 1.04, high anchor 0.819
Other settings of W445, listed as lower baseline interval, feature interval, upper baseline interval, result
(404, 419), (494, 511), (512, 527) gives 0.06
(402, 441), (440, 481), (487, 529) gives 0.35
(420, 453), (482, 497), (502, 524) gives 0.35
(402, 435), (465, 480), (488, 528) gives 0.49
